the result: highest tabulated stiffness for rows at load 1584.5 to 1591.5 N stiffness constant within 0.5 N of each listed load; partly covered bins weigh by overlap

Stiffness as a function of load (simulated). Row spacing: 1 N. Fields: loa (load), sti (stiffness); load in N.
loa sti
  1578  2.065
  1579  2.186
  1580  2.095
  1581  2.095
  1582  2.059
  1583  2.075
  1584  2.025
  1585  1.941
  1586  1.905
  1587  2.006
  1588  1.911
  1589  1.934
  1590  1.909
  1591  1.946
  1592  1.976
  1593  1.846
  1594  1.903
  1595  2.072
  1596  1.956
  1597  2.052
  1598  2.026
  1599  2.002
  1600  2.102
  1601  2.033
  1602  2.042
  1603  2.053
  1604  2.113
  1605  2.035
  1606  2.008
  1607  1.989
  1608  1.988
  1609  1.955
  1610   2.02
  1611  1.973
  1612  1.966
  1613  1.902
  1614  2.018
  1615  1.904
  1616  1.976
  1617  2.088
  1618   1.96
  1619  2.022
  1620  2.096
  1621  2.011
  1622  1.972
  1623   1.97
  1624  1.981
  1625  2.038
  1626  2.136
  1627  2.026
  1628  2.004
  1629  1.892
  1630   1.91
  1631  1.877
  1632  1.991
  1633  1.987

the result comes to 2.006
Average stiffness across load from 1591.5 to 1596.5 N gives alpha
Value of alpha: 1.95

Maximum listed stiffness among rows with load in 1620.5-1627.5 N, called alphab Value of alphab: 2.136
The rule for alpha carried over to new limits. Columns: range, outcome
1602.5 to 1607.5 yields 2.04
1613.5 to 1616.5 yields 1.97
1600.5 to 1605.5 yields 2.06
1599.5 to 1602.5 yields 2.06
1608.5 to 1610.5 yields 1.99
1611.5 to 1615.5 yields 1.95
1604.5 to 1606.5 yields 2.02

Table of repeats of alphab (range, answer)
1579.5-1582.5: 2.095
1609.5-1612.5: 2.02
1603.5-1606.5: 2.113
